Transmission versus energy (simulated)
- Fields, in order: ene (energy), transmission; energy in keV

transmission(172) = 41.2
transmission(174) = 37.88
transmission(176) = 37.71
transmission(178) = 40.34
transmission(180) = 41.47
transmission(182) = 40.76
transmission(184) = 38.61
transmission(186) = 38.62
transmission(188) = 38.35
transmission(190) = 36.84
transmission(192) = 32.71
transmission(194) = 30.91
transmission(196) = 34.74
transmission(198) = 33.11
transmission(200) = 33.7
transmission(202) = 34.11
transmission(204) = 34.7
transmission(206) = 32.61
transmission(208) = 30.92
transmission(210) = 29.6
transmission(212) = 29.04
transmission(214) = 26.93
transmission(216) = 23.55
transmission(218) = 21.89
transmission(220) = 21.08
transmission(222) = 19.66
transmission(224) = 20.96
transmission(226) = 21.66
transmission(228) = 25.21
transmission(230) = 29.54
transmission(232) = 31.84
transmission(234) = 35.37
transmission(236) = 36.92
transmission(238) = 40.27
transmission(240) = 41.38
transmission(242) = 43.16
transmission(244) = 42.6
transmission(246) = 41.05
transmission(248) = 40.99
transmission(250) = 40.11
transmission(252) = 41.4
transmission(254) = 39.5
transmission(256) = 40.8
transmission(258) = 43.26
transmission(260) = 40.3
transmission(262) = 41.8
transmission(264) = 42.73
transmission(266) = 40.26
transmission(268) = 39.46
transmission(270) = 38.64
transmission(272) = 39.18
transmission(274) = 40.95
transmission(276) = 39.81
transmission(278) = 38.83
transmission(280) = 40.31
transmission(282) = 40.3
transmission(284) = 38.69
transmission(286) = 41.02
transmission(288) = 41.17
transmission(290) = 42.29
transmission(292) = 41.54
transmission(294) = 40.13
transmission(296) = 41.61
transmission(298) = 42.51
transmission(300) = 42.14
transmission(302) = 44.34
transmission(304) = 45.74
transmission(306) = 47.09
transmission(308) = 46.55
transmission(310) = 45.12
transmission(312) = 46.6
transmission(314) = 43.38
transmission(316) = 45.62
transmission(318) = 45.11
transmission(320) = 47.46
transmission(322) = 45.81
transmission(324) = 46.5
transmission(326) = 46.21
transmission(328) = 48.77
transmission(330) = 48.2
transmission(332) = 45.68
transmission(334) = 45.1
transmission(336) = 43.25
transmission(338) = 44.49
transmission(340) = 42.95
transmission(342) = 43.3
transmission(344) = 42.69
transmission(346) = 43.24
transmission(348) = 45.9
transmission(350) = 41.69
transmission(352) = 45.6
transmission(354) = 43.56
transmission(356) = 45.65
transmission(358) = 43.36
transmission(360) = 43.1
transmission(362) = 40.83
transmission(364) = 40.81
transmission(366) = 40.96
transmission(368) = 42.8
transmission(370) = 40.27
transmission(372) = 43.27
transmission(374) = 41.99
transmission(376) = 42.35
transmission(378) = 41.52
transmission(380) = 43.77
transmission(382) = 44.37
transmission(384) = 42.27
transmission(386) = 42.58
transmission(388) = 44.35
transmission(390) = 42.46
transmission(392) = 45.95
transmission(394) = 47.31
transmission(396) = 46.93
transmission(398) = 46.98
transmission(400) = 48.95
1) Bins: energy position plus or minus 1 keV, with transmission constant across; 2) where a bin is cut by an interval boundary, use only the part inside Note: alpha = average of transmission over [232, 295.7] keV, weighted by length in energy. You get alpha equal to 40.3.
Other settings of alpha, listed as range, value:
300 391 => 44.1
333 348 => 43.7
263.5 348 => 43.2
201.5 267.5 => 34.1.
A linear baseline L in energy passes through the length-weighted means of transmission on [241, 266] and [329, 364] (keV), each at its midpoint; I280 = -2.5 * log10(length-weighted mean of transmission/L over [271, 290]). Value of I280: 0.05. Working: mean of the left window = 41.4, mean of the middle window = 40.1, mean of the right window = 43.9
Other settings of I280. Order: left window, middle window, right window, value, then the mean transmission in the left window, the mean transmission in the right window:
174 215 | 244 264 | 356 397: -0.10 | 34.9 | 43.1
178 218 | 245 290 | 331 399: -0.08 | 33.6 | 43.6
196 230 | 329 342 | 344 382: -0.12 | 27.7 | 42.9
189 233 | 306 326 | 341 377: -0.18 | 28.9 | 42.9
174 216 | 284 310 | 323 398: -0.07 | 34.6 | 43.9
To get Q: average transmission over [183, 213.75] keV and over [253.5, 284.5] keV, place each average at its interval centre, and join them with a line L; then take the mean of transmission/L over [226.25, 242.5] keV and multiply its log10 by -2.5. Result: 0.078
